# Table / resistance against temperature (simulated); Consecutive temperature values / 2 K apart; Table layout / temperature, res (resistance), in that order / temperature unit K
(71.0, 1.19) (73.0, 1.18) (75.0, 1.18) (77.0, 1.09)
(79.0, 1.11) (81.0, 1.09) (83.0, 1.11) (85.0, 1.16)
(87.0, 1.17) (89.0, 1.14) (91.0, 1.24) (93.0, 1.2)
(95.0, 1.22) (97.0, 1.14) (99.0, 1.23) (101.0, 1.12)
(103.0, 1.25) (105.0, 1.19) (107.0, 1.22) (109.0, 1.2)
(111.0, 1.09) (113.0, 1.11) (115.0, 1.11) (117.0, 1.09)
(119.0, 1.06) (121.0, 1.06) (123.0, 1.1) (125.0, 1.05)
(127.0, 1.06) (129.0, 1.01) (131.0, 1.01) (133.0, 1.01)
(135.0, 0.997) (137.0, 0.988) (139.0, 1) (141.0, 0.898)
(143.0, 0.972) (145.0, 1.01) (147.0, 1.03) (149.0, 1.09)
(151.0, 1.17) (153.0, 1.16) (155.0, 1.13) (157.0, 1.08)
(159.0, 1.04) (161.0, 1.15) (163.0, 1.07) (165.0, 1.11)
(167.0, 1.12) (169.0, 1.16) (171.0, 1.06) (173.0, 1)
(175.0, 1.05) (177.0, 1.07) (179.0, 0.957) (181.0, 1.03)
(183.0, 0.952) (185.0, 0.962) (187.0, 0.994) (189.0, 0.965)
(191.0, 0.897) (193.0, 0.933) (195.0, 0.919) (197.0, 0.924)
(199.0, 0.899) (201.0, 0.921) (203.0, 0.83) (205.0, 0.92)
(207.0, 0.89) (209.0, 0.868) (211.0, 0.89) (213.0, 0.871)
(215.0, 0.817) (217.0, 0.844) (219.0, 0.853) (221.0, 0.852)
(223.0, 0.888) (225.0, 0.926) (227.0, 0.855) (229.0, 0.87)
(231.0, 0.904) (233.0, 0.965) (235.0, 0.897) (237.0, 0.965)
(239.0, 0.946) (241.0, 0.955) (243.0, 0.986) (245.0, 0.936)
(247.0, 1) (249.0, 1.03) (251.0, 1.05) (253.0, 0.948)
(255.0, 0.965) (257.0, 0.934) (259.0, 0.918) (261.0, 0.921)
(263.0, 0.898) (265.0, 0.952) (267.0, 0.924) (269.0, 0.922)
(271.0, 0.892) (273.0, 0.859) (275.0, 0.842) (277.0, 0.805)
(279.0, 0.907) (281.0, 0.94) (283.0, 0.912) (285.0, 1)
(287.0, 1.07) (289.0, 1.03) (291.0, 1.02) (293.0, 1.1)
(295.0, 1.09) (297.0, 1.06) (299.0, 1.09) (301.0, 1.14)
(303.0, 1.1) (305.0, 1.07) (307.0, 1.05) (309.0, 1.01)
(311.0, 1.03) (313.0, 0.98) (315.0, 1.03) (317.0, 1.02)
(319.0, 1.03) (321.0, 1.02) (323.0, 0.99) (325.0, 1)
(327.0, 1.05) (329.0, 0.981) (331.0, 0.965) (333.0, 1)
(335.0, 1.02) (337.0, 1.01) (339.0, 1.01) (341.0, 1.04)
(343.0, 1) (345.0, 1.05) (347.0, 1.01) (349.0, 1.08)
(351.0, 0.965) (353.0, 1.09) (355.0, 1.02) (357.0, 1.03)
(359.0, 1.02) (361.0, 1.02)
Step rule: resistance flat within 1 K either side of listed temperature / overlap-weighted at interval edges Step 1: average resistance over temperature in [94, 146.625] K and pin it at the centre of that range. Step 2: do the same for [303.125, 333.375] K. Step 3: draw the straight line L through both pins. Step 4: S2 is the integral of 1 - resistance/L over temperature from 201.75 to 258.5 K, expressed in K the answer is 7.1 K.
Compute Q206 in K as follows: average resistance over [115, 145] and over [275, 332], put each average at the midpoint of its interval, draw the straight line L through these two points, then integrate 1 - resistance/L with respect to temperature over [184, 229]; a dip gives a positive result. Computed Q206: 5.5 K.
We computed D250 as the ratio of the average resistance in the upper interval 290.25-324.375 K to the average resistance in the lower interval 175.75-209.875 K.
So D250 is 1.1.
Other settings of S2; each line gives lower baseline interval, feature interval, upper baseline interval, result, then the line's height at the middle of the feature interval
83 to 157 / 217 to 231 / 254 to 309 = 2.03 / 1.02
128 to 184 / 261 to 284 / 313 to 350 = 2.91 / 1.03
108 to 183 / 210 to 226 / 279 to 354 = 2.73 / 1.05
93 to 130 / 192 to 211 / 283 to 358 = 3.29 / 1.09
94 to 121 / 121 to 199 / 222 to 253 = 2.93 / 1.07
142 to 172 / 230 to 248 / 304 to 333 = 1.74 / 1.05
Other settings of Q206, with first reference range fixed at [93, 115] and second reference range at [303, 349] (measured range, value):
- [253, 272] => 2.5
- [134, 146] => 1.8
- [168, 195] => 2.9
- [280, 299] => 0.3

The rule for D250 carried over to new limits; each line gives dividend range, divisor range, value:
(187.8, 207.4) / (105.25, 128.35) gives 0.82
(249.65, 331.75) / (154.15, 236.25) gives 1.03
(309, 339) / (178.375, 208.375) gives 1.08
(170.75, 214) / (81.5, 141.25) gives 0.85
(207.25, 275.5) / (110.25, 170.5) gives 0.86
